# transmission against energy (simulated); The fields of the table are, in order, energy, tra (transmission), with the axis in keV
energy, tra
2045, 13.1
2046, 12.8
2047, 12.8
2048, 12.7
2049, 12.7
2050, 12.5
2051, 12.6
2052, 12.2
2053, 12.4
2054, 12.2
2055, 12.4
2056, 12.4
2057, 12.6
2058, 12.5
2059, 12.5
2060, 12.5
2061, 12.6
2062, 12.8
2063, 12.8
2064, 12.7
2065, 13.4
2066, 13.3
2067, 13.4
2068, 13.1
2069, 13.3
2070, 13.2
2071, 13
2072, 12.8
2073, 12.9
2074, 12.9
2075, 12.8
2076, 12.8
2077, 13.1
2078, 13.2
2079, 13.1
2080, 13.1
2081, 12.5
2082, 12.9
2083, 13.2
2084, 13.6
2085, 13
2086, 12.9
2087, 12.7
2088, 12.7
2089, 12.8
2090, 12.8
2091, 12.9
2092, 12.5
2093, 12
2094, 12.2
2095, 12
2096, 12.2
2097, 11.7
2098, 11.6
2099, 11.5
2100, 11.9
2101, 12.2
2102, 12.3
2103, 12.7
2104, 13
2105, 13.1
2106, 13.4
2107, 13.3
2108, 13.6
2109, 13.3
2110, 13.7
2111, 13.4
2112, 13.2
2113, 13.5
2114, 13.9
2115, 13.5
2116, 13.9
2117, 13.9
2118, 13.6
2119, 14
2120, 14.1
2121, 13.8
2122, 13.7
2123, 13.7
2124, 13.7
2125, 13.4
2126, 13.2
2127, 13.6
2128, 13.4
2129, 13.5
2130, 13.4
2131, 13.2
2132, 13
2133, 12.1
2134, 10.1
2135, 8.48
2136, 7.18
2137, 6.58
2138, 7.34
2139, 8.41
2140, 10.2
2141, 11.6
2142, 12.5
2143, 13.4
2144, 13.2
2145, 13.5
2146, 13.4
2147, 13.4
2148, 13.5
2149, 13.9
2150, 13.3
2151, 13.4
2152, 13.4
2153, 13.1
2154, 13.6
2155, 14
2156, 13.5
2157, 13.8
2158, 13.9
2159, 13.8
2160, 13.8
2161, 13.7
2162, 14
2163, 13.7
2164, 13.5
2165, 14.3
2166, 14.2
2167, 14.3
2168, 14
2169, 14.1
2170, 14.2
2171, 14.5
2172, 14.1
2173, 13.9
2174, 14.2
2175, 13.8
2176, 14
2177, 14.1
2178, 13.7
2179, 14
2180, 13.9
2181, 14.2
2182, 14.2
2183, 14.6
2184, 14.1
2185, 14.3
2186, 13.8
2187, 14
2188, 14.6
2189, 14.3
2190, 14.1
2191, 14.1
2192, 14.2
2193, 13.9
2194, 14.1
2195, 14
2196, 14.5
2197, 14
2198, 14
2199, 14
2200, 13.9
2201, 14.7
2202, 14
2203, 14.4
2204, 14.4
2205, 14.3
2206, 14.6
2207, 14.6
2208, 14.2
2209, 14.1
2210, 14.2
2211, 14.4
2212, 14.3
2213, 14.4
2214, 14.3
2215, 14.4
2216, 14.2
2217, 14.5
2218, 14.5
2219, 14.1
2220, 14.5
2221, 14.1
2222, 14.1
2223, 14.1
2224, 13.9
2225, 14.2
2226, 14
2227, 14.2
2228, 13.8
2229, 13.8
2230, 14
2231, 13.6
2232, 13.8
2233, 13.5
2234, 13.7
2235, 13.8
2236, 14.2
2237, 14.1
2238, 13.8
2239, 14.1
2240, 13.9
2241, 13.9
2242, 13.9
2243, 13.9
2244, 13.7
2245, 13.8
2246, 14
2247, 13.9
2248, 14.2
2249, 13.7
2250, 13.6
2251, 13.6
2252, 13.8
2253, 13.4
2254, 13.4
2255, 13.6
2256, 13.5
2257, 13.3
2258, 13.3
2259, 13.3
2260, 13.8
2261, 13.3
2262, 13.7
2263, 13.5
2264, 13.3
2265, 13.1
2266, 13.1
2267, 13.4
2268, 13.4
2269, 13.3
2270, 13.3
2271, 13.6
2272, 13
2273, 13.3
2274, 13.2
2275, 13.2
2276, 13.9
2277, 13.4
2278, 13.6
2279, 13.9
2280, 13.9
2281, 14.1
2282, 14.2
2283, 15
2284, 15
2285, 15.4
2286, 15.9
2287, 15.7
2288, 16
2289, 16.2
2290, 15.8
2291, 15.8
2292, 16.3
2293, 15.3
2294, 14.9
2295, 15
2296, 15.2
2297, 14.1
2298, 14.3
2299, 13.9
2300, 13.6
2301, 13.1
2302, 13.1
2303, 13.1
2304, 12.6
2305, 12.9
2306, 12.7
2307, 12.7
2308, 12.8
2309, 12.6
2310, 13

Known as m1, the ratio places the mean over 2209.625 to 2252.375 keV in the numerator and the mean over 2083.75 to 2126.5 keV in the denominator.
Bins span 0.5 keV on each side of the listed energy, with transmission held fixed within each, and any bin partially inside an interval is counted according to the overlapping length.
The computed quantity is 1.1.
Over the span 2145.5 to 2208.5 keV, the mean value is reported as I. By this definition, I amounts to 14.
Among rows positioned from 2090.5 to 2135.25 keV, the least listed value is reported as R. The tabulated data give 8.48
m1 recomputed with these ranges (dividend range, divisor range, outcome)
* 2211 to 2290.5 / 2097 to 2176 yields 1.08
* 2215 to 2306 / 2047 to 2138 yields 1.10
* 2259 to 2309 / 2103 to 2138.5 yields 1.10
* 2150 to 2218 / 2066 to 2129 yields 1.08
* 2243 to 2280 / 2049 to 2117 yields 1.05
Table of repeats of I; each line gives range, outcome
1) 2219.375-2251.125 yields 13.9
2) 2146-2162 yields 13.6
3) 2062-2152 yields 12.7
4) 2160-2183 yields 14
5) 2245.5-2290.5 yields 13.9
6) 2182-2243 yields 14.1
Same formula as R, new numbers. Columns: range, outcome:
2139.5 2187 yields 10.2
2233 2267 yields 13.1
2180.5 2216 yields 13.8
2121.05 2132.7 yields 13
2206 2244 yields 13.5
